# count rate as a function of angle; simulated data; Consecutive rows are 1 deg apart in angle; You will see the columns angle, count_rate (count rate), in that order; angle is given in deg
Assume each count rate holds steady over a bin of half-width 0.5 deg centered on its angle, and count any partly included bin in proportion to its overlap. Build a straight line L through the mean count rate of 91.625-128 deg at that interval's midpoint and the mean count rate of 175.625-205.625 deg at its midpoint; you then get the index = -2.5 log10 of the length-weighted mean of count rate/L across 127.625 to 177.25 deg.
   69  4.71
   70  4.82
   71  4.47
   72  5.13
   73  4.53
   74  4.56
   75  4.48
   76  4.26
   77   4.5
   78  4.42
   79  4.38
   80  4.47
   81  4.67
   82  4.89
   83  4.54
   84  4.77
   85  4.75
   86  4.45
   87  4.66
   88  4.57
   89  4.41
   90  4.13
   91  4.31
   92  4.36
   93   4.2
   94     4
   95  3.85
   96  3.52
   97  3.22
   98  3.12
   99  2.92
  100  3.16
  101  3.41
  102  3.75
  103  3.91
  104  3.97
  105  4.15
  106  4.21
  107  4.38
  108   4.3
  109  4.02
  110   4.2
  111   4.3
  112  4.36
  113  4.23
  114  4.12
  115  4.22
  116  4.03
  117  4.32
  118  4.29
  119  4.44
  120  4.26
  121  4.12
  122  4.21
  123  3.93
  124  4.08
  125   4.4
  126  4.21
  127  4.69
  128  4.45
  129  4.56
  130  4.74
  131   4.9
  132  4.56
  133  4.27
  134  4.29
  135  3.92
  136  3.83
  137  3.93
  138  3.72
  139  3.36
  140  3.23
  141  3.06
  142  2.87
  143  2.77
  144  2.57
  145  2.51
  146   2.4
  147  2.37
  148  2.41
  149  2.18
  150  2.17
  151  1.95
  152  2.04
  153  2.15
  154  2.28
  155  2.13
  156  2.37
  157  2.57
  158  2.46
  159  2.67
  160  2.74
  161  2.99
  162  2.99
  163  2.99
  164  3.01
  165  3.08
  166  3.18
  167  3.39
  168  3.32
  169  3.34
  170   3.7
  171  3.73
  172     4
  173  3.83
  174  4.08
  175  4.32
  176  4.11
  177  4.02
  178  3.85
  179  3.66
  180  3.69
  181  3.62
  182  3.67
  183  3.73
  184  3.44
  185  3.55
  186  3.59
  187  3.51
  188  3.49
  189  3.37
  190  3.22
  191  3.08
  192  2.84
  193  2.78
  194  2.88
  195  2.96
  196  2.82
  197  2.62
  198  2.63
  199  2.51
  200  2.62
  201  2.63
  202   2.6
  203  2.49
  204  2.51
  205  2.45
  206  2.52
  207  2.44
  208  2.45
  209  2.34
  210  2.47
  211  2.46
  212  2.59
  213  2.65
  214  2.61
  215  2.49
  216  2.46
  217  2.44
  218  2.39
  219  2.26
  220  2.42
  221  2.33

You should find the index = 0.10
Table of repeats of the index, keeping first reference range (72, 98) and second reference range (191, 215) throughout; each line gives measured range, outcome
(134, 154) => 0.227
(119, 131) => -0.162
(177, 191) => -0.228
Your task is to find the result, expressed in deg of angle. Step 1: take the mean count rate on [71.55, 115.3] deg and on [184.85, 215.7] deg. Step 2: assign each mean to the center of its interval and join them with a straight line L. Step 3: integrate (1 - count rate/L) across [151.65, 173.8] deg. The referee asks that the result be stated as 1.90 deg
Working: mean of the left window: 4.2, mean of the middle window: 2.97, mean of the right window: 2.77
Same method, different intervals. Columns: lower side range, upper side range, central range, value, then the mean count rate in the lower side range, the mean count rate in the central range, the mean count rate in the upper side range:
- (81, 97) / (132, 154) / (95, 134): -4.87 deg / 4.33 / 4.1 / 2.97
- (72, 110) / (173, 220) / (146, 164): 5.23 deg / 4.18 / 2.45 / 3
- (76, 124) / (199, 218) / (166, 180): -3.34 deg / 4.16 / 3.77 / 2.51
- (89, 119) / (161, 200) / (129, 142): -0.80 deg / 3.98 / 3.96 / 3.37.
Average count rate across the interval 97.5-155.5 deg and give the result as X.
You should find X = 3.64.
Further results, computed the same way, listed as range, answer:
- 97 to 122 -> 4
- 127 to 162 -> 3.12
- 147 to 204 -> 3.06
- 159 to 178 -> 3.48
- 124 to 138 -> 4.33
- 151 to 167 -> 2.65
